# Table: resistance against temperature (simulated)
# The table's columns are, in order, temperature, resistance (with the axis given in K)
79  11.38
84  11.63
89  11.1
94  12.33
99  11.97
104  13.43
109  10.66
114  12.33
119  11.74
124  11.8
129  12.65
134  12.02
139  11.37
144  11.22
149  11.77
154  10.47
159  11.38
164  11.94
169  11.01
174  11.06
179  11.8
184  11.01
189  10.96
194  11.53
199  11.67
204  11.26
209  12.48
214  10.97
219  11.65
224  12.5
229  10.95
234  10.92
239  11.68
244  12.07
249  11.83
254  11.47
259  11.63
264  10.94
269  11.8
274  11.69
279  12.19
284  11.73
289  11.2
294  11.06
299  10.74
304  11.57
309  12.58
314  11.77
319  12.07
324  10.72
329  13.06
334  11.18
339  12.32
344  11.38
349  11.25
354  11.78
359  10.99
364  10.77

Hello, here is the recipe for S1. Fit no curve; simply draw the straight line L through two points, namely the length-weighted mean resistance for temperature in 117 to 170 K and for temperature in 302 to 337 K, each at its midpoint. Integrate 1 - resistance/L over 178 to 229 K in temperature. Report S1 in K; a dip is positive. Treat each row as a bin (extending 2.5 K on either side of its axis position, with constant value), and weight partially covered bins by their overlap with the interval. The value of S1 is 0.61 K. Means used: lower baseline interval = 11.6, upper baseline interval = 11.9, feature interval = 11.5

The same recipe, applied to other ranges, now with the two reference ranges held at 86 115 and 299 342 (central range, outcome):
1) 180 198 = 0.97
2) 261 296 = 0.98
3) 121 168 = 1.25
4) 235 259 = 0.36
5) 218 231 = 0.16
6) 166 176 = 0.70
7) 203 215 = 0.21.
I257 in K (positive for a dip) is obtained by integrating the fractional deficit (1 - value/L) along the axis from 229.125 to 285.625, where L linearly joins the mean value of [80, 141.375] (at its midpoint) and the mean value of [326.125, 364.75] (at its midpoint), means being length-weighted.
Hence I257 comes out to 0.6 K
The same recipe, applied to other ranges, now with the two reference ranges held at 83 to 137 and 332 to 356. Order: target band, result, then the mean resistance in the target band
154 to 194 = 2.0 K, 11.3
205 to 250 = 0.5 K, 11.7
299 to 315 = -0.2 K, 11.8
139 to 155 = 0.9 K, 11.3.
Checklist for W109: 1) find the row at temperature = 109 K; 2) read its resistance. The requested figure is 10.66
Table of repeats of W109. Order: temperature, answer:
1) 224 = 12.5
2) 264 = 10.94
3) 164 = 11.94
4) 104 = 13.43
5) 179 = 11.8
